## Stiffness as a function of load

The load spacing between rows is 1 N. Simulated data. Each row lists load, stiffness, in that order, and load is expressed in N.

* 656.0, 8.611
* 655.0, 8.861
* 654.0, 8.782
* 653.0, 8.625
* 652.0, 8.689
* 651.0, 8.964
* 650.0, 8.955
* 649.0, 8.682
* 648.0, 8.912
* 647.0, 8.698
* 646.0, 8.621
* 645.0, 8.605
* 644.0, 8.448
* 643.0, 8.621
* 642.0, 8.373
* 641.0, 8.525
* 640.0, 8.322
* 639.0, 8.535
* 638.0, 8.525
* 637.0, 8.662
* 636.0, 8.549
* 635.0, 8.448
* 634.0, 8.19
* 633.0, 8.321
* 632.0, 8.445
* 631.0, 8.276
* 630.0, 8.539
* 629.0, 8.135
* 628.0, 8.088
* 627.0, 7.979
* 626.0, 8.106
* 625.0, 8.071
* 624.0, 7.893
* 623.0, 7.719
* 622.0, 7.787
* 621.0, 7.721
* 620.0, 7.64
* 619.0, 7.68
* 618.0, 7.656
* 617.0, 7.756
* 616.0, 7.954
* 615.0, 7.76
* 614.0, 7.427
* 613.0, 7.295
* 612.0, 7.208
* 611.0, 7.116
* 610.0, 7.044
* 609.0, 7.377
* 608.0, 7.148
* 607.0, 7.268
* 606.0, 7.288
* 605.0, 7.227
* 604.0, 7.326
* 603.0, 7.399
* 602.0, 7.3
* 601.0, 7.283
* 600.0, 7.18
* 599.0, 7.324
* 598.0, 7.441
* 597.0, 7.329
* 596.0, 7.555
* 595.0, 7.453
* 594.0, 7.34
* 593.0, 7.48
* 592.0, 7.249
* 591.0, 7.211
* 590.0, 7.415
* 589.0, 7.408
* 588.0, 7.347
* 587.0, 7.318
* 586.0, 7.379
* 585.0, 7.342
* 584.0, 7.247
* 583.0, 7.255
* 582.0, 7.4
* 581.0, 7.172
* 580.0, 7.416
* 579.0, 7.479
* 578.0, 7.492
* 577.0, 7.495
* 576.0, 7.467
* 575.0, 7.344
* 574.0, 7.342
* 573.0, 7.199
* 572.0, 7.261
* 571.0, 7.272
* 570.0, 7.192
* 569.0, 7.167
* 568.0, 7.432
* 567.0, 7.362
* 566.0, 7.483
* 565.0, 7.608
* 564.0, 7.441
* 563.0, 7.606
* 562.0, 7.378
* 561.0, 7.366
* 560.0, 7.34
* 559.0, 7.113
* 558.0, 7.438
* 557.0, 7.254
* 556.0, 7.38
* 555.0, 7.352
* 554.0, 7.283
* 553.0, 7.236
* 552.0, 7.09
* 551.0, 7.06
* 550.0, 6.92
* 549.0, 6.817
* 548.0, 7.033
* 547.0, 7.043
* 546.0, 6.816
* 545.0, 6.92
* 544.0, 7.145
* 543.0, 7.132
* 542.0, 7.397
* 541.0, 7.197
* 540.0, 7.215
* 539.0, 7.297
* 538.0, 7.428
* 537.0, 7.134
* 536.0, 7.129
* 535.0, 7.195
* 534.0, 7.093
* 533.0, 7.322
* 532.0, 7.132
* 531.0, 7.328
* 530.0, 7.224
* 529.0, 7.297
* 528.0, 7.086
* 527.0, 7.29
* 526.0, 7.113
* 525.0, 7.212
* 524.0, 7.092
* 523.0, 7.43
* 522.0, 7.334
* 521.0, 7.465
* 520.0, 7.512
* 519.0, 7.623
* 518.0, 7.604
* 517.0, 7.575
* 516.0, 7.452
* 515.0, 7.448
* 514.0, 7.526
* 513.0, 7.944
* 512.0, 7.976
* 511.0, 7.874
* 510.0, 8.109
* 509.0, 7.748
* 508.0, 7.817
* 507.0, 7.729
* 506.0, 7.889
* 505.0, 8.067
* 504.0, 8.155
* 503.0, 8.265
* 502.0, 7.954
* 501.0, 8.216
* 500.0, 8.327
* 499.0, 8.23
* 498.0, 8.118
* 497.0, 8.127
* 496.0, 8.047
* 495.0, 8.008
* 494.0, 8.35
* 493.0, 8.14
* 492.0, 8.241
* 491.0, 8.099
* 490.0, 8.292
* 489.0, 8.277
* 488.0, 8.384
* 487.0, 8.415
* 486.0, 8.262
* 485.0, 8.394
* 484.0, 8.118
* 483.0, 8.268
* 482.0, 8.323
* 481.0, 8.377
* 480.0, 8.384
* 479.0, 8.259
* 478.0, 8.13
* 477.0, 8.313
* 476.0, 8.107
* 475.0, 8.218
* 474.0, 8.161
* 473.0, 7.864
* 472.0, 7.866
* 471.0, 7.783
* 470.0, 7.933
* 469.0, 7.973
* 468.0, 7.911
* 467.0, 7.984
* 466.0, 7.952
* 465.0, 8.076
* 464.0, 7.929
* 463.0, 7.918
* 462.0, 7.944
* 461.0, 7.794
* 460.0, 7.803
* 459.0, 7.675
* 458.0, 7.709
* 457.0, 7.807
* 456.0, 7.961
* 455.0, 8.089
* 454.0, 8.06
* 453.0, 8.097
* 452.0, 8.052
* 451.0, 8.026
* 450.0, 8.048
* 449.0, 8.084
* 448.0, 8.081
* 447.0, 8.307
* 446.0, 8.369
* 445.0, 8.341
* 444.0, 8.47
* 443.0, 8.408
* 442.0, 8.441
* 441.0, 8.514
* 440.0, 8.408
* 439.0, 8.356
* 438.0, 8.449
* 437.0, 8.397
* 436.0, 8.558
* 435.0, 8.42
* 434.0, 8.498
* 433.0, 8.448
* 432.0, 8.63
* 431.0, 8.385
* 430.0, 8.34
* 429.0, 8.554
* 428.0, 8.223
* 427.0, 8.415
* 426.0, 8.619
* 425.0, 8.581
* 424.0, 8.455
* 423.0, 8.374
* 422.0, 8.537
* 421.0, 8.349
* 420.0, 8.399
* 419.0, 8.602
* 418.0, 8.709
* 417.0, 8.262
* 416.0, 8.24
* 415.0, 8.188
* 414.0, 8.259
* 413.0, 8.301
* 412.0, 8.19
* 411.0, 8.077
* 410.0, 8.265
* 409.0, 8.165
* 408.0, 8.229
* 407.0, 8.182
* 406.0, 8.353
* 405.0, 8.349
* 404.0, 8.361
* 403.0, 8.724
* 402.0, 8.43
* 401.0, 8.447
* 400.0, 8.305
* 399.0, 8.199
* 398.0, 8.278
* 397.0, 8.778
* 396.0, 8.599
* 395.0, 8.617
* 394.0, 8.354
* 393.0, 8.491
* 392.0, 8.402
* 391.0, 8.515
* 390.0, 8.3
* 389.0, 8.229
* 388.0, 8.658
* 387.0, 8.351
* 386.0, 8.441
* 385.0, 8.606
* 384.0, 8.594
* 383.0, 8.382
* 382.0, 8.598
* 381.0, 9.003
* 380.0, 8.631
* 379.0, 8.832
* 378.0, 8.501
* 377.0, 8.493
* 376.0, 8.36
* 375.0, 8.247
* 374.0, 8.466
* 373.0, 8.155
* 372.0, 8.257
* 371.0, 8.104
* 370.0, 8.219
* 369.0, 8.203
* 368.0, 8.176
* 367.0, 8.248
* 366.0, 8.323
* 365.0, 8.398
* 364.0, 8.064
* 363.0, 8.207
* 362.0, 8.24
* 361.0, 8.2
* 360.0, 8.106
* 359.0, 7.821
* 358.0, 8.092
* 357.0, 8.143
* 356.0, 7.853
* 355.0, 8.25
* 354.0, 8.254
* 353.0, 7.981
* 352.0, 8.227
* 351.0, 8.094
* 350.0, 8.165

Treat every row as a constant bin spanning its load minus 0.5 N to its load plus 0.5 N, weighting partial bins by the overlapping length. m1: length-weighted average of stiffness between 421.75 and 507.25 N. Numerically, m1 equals 8.19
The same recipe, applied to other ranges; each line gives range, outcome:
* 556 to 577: 7.36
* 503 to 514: 7.93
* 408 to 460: 8.29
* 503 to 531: 7.59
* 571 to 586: 7.35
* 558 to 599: 7.37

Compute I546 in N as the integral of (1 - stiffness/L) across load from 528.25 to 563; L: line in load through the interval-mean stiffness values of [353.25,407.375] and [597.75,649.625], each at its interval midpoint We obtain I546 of 3.7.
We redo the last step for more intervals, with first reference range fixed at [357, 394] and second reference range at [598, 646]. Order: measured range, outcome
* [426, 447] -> -0.5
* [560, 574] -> 1.1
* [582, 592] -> 0.8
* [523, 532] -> 0.9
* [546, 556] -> 1.1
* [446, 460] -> 0.3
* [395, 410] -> -0.2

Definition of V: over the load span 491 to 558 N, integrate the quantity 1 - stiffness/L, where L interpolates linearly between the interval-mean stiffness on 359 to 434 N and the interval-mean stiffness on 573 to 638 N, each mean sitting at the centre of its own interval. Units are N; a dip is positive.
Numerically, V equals 3.28 N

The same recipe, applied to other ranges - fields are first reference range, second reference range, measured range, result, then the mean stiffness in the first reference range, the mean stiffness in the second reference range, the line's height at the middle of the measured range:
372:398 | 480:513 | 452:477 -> 0.9 N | 8.5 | 8.14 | 8.24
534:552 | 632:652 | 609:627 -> 1.3 N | 7.11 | 8.58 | 8.22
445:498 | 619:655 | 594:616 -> 2.6 N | 8.09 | 8.38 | 8.33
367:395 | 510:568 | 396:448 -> -1.6 N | 8.43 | 7.32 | 8.14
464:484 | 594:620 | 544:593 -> 2.0 N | 8.1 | 7.4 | 7.6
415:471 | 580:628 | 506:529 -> 1.0 N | 8.23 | 7.46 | 7.87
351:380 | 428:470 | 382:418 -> -0.8 N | 8.23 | 8.17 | 8.21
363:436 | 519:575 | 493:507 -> -0.9 N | 8.4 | 7.25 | 7.62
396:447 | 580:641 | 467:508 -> 0.0 N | 8.4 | 7.66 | 8.14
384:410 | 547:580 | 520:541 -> 0.8 N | 8.42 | 7.3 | 7.52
